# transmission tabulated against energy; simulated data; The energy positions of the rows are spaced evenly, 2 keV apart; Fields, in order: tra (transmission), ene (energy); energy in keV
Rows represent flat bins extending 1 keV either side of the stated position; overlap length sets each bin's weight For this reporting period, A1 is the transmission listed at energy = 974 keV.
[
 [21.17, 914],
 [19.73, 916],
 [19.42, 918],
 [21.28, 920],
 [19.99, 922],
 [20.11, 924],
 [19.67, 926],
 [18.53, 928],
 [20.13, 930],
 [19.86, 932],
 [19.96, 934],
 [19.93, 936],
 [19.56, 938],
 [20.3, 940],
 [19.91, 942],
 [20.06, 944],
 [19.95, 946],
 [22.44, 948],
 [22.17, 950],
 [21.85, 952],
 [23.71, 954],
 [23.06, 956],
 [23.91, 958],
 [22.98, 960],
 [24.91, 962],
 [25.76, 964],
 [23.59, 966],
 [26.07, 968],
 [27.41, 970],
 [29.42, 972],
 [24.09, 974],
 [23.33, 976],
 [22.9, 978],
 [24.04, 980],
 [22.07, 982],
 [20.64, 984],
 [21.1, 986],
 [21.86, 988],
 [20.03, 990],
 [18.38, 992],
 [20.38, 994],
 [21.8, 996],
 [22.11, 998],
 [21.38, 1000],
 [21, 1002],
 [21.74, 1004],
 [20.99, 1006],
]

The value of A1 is 24.09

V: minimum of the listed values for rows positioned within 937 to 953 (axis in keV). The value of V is 19.56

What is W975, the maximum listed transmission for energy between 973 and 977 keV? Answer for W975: 24.09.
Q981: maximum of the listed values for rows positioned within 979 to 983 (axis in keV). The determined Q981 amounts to 24.04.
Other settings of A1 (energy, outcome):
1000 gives 21.38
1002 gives 21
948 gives 22.44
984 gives 20.64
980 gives 24.04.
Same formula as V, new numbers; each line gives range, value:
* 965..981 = 22.9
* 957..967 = 22.98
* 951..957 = 21.85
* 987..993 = 18.38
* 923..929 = 18.53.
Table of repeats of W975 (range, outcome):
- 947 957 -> 23.71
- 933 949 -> 22.44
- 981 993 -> 22.07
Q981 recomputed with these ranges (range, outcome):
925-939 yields 20.13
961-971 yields 27.41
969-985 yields 29.42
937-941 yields 20.3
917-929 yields 21.28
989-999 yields 22.11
